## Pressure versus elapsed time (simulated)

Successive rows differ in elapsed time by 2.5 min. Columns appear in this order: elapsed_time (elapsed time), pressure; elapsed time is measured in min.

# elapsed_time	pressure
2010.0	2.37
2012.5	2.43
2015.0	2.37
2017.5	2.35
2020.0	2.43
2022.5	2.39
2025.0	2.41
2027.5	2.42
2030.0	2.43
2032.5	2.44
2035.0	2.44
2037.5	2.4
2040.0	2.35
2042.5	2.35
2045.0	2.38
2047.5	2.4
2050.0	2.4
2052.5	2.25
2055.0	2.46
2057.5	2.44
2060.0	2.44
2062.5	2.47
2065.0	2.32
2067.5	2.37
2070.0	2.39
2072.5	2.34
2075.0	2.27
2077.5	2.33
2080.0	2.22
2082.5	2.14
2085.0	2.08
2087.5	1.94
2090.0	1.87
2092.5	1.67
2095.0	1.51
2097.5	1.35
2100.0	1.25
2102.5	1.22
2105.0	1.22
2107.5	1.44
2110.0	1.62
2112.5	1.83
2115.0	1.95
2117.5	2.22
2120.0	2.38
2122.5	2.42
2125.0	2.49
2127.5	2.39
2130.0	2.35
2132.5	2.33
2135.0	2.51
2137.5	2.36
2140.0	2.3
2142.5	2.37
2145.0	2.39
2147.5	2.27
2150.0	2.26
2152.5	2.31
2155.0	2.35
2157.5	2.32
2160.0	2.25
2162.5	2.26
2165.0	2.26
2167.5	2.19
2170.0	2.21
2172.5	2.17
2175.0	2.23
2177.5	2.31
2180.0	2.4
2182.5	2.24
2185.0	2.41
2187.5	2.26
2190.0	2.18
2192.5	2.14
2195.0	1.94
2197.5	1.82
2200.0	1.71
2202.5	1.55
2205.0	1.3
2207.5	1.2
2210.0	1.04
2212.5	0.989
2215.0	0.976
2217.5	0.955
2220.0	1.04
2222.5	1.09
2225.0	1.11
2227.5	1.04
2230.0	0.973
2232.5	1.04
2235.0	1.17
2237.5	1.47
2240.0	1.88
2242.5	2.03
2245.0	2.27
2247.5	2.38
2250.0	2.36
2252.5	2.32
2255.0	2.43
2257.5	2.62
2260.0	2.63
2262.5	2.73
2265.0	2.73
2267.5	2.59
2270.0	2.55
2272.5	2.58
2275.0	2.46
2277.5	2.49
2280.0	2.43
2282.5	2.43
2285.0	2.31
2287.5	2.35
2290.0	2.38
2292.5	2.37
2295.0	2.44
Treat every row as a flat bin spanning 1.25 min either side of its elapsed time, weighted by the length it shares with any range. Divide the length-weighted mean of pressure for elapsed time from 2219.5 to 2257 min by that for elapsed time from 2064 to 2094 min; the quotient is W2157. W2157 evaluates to 0.8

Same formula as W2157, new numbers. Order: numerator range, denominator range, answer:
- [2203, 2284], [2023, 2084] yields 0.78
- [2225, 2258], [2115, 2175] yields 0.78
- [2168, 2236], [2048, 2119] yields 0.81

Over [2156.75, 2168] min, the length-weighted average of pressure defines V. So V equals 2.26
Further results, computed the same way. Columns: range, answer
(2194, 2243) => 1.3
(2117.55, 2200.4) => 2.27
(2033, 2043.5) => 2.39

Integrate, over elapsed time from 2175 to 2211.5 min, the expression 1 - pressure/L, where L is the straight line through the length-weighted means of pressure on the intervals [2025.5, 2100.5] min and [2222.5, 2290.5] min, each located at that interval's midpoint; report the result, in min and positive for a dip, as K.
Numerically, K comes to 4.3 min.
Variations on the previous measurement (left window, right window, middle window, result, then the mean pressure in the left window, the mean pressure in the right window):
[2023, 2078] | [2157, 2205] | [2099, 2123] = 5.5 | 2.39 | 2.13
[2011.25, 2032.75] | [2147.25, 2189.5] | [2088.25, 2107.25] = 7.2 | 2.41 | 2.27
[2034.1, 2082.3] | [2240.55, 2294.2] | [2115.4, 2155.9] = 0.8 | 2.36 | 2.44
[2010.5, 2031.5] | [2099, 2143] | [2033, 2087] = -1.9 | 2.4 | 2.03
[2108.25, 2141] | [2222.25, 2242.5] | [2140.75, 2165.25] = -4.1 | 2.23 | 1.28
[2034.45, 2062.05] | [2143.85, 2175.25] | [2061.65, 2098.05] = 4.1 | 2.39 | 2.27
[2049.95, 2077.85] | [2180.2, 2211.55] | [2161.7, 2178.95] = -2.7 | 2.37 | 1.83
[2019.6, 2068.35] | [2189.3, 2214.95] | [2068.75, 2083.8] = -0.4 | 2.4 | 1.55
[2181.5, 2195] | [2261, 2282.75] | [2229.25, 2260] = 6.3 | 2.22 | 2.56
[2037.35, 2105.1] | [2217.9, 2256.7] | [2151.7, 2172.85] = -4.7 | 2.11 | 1.64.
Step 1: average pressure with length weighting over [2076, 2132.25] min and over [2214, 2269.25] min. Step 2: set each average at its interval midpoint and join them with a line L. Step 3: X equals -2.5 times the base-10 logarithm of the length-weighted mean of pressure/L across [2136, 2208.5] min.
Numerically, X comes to -0.15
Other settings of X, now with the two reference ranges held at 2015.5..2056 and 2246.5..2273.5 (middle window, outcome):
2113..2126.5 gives 0.08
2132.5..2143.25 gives 0.04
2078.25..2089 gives 0.16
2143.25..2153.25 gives 0.07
